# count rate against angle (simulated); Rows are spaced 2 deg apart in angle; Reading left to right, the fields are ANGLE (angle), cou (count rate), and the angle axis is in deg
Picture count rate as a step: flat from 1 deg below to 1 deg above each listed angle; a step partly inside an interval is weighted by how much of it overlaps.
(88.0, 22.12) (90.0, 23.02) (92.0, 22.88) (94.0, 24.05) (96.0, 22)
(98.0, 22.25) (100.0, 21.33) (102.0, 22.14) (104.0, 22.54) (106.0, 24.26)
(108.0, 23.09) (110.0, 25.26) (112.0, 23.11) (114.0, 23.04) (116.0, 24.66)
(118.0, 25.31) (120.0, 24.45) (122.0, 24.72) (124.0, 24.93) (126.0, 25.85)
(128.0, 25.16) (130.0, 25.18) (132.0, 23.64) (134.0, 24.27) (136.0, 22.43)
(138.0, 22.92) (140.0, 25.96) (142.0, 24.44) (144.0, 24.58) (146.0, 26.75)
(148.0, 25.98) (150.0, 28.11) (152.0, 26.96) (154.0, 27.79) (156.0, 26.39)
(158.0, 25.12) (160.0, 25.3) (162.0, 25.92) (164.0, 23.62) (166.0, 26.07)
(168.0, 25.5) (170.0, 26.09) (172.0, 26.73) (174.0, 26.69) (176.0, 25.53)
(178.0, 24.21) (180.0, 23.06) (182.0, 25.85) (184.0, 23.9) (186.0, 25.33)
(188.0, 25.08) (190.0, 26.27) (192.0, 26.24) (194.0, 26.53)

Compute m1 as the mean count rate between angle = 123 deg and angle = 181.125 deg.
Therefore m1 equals 25.4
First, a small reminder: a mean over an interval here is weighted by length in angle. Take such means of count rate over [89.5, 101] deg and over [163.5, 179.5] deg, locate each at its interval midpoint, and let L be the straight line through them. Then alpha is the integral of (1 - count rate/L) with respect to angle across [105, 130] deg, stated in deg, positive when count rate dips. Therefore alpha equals -1.1 deg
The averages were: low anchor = 22.6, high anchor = 25.5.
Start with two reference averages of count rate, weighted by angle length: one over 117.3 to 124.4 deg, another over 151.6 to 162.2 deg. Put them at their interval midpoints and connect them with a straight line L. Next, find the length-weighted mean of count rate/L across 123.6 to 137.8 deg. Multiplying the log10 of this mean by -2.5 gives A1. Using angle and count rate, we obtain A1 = 0.036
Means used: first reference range 24.8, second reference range 26.2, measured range 24.4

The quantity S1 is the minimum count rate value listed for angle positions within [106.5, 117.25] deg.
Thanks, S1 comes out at 23.04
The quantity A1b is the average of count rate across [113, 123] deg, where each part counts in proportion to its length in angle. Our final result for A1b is 24.4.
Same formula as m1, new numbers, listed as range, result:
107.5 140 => 24.3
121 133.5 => 24.9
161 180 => 25.5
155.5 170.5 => 25.5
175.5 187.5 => 24.6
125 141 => 24.4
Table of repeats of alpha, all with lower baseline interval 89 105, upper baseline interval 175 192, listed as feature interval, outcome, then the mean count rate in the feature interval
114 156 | -2.79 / 25.2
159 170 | -0.41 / 25.4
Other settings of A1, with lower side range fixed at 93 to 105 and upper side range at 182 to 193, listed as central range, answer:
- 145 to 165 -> -0.082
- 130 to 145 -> -0.019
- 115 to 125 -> -0.078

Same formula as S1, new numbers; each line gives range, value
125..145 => 22.43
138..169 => 22.92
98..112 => 21.33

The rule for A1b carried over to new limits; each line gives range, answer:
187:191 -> 25.7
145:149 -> 26.4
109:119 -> 24.3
